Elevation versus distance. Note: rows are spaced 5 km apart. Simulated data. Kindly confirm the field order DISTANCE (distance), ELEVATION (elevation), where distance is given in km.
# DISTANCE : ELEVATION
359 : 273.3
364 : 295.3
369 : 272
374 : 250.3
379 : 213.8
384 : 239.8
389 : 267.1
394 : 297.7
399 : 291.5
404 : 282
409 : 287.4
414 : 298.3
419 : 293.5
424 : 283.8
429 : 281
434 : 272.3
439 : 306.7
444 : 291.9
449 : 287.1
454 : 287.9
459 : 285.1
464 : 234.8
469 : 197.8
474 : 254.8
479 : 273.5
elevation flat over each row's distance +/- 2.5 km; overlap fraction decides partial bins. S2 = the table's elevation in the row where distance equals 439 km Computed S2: 306.7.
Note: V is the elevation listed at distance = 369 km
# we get 272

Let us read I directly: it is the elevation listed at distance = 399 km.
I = 291.5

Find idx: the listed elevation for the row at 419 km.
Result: 293.5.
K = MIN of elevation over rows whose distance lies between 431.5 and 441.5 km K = 272.3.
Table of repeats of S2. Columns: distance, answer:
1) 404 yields 282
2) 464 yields 234.8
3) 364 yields 295.3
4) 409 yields 287.4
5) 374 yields 250.3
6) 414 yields 298.3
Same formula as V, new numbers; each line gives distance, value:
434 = 272.3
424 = 283.8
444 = 291.9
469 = 197.8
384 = 239.8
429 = 281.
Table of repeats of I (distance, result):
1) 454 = 287.9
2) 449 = 287.1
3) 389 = 267.1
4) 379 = 213.8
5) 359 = 273.3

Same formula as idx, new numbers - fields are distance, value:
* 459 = 285.1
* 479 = 273.5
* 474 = 254.8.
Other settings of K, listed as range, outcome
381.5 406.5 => 239.8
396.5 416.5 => 282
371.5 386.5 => 213.8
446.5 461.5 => 285.1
